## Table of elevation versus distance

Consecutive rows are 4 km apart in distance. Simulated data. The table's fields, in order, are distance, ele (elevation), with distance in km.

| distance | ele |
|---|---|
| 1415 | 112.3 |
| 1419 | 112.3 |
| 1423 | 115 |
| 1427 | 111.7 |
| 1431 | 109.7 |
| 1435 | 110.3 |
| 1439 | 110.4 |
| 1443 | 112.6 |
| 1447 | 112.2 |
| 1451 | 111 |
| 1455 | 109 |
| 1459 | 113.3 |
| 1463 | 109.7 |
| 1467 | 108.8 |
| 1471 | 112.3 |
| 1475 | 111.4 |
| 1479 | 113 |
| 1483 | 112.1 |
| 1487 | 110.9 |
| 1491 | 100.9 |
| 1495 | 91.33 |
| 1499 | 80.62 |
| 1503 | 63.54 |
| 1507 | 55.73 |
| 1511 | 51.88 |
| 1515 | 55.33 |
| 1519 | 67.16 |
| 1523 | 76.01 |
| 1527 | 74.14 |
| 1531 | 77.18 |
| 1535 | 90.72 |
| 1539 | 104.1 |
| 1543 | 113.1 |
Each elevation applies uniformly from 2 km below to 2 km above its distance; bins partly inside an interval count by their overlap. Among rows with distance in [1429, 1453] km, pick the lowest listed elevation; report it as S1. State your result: 109.7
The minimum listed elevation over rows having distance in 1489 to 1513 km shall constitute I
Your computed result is 51.88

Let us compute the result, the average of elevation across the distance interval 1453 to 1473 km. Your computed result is 111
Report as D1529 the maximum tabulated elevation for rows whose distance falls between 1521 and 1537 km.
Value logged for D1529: 90.72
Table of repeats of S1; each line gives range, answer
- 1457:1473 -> 108.8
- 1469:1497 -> 91.33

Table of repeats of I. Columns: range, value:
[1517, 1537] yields 67.16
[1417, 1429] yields 111.7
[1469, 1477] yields 111.4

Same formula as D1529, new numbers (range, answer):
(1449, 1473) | 113.3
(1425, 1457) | 112.6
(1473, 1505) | 113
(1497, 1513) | 80.62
